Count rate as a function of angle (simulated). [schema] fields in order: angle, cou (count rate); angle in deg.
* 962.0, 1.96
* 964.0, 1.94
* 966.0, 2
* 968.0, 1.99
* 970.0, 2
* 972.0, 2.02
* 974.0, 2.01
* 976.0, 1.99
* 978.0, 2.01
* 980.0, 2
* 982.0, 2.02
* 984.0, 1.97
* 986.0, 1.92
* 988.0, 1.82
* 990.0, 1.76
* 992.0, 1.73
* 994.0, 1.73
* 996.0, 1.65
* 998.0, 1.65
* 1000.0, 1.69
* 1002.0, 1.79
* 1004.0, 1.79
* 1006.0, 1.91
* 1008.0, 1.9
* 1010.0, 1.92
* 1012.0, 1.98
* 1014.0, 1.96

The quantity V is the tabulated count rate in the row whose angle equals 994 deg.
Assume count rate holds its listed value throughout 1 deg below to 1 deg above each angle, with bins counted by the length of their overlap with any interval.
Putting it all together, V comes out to 1.73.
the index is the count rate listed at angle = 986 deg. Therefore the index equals 1.92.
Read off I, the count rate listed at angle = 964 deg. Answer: 1.94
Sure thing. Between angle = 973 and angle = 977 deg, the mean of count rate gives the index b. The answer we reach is 2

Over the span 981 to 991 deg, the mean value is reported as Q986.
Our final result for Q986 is 1.9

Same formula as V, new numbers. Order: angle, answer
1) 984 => 1.97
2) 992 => 1.73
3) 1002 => 1.79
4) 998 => 1.65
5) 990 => 1.76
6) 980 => 2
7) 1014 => 1.96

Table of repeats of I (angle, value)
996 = 1.65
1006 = 1.91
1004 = 1.79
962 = 1.96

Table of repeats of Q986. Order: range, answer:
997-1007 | 1.77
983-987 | 1.94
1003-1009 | 1.87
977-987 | 1.98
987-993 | 1.77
